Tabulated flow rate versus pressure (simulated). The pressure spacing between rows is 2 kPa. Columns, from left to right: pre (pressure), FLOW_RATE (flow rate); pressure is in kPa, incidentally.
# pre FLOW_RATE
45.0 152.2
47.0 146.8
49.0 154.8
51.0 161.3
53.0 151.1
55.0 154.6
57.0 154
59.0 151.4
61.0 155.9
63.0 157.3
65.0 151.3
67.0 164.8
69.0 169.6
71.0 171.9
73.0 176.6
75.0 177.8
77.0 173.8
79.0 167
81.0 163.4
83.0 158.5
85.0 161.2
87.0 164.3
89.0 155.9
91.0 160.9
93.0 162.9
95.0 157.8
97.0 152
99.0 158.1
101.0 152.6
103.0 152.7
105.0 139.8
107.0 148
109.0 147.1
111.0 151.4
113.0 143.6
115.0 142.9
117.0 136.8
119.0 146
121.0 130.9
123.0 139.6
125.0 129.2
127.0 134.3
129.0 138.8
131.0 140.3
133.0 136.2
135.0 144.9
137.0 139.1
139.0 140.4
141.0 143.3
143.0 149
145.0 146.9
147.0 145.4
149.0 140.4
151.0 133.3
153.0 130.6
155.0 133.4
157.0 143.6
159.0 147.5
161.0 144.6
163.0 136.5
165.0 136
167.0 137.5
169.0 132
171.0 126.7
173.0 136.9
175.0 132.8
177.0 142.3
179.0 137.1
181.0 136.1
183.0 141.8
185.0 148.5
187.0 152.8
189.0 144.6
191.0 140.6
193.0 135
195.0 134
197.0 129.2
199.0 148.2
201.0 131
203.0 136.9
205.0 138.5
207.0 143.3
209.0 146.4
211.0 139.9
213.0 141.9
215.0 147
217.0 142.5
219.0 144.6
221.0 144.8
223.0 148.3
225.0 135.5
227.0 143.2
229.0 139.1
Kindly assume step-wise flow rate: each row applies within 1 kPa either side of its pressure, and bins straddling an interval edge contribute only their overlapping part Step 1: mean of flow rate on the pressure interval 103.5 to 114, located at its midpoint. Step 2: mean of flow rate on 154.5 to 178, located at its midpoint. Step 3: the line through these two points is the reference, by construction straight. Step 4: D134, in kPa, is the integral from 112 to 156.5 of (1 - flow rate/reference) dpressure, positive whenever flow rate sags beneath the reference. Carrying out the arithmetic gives 0.9 kPa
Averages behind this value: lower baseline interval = 146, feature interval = 139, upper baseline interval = 138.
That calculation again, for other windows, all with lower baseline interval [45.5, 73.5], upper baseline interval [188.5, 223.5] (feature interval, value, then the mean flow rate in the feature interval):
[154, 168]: 0.60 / 140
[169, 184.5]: 0.85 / 136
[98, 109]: 0.22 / 150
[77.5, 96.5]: -0.79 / 161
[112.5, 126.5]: 1.20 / 138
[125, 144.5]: 1.17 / 140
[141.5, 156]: 0.75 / 140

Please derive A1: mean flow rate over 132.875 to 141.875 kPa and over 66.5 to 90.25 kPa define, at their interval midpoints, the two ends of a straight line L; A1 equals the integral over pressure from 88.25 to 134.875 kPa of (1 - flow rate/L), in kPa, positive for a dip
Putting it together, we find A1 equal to 2.0 kPa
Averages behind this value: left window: 167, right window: 141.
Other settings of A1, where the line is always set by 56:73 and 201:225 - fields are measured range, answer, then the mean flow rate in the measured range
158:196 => 1.96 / 139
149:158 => 0.83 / 136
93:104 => 0.07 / 155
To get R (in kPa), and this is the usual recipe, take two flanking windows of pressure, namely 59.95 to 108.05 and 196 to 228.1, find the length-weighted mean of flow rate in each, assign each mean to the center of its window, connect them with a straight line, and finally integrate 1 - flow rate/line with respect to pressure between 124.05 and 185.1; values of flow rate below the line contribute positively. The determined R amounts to 4.55 kPa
